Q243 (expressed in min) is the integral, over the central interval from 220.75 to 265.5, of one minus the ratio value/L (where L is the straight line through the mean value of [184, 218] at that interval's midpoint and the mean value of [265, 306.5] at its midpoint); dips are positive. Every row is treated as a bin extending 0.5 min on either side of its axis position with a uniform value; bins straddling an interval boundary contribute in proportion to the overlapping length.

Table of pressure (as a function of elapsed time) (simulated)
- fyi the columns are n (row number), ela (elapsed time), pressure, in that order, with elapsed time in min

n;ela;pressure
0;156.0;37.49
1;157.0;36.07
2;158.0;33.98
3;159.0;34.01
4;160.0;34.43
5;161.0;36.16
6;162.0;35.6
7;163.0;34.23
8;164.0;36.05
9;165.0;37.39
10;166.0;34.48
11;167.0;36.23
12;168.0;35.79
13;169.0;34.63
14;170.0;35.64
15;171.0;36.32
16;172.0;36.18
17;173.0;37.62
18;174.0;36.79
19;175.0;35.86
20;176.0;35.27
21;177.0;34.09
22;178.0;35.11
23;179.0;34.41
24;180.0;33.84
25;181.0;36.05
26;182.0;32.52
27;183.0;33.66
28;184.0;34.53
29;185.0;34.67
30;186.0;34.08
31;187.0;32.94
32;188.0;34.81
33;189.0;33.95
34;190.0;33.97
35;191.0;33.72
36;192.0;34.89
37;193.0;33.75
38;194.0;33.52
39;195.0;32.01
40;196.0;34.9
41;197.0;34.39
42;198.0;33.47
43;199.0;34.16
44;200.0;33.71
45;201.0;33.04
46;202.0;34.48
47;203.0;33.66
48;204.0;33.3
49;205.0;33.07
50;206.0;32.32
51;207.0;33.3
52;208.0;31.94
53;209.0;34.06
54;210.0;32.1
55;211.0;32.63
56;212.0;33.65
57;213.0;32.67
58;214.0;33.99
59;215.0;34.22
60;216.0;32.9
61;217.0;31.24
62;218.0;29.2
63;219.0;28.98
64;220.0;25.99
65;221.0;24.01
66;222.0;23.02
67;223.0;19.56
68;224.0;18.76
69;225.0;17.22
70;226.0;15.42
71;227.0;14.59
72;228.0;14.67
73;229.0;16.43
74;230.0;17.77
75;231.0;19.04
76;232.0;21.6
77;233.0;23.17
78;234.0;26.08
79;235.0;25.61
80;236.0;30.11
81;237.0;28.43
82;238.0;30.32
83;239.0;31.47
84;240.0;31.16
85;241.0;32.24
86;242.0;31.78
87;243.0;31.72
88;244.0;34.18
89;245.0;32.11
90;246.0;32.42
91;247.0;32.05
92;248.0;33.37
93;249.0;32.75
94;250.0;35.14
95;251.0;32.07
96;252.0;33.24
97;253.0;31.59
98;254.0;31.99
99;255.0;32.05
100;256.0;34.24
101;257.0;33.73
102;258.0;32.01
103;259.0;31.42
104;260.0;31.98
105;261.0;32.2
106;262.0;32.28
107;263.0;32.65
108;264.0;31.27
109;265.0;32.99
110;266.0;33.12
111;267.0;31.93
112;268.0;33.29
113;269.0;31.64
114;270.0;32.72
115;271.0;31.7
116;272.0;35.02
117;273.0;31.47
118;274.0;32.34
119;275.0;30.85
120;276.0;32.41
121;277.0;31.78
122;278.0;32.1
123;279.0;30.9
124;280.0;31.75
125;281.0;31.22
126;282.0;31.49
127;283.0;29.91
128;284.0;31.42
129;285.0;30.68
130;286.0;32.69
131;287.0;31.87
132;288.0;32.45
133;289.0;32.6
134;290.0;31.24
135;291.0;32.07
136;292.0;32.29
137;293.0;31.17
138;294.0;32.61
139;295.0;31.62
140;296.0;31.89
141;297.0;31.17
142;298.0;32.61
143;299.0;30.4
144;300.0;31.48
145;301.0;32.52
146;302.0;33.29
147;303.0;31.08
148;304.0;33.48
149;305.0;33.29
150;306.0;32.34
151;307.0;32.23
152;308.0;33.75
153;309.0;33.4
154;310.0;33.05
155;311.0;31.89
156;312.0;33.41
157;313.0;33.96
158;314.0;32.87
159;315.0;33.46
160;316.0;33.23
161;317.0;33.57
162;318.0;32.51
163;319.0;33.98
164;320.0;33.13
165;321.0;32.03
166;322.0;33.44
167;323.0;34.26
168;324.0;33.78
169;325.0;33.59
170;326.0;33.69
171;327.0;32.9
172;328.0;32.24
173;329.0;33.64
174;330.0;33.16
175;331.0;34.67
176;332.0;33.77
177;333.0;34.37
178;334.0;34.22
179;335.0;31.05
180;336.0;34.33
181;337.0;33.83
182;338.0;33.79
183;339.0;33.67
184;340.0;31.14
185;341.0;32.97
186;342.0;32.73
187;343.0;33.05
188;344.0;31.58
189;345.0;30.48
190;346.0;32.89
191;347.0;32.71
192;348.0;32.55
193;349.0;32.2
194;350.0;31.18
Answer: 6.3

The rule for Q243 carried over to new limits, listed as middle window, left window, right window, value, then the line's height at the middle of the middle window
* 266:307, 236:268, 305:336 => 0.96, 32.8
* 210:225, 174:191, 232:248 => 1.62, 31.7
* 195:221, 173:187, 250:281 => 1.10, 33.9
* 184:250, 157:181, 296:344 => 9.31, 34.7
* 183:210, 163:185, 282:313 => 0.82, 34.7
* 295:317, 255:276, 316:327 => 0.33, 33.1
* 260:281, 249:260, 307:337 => 0.43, 32.9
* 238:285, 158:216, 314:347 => 2.11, 33.7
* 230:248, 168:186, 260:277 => 2.37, 33.2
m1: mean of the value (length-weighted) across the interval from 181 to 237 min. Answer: 29.5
